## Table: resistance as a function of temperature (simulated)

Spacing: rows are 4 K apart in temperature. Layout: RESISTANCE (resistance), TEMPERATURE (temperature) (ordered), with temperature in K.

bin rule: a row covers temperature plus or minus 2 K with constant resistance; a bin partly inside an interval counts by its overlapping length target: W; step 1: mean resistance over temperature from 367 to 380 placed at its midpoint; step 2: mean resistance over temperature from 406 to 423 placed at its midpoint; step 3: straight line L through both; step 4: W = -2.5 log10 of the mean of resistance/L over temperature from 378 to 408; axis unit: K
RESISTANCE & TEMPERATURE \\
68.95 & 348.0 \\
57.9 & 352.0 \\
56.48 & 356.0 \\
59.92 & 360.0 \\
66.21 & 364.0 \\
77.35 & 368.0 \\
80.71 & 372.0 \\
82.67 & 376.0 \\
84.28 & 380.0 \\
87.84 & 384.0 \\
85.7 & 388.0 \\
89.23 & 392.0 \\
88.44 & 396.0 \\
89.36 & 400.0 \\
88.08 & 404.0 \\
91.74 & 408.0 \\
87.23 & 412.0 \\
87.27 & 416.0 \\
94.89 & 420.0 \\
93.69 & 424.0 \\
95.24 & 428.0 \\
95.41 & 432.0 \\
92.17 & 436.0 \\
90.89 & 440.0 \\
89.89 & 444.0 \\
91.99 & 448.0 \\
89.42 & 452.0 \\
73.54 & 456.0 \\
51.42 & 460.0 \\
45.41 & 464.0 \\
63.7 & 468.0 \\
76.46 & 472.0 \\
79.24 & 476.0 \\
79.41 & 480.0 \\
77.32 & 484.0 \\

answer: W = -0.03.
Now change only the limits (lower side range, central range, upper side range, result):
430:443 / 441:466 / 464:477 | 0.10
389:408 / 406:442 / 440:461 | -0.08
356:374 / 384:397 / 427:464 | -0.19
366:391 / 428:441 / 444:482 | -0.21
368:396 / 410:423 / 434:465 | -0.10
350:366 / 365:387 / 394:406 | -0.14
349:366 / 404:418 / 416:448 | -0.06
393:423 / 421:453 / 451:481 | -0.17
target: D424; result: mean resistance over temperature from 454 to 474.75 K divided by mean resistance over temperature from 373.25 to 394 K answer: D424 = 0.73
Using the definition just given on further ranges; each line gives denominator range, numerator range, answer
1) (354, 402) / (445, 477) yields 0.91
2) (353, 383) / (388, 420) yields 1.23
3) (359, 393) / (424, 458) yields 1.13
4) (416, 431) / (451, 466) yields 0.68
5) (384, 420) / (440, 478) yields 0.84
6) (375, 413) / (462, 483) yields 0.79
